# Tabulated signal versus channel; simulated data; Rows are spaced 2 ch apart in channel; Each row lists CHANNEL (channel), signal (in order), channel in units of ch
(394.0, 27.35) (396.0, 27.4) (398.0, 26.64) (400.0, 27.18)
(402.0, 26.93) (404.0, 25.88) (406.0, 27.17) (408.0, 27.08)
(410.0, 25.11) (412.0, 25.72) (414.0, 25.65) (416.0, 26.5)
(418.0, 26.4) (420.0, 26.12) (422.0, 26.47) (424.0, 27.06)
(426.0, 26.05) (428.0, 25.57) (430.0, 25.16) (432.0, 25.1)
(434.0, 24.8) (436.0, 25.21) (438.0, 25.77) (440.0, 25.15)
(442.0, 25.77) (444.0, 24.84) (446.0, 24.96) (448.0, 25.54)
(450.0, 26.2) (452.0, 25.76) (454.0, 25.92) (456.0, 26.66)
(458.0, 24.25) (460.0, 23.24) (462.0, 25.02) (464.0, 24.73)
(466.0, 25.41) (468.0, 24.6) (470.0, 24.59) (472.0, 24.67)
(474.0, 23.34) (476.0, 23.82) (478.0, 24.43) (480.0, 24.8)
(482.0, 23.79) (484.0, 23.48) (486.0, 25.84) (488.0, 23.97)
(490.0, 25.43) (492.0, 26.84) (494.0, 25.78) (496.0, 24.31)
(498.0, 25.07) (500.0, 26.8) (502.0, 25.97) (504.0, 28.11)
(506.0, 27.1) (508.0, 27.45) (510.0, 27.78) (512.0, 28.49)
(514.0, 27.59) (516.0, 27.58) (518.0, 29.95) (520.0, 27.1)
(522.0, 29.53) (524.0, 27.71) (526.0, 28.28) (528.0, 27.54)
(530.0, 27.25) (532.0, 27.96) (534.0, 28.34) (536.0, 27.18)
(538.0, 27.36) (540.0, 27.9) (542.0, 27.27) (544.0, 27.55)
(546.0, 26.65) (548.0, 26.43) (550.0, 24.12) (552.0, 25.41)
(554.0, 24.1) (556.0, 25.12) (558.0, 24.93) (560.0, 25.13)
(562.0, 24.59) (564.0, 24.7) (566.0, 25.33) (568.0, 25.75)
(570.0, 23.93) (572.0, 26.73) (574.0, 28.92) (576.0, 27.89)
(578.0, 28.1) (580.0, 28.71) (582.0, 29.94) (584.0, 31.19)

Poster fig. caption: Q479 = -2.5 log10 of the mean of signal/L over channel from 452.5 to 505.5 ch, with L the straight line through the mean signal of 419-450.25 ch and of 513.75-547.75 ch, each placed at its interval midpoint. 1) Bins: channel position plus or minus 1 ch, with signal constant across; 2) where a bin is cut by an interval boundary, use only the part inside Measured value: 0.07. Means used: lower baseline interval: 25.6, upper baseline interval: 27.8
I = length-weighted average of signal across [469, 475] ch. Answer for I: 24.2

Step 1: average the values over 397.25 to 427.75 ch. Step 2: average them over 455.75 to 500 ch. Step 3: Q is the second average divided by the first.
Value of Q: 0.94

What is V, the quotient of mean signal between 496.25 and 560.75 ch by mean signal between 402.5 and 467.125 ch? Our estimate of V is 1.1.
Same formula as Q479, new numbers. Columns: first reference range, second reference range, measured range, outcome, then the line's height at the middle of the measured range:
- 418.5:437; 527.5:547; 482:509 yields 0.043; 26.8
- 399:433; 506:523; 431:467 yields 0.066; 26.8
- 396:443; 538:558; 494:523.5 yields -0.050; 26.1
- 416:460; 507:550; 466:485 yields 0.096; 26.5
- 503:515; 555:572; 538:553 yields -0.024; 25.9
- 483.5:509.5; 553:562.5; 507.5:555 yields -0.085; 25.3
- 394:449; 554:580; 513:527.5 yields -0.090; 26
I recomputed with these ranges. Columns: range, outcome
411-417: 26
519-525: 28.1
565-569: 25.5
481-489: 24.3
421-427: 26.5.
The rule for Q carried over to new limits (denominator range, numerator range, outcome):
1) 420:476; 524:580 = 1.05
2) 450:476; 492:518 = 1.08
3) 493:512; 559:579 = 0.98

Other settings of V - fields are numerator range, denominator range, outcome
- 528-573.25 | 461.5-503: 1.05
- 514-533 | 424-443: 1.10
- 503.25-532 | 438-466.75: 1.11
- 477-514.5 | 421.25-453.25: 1.01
